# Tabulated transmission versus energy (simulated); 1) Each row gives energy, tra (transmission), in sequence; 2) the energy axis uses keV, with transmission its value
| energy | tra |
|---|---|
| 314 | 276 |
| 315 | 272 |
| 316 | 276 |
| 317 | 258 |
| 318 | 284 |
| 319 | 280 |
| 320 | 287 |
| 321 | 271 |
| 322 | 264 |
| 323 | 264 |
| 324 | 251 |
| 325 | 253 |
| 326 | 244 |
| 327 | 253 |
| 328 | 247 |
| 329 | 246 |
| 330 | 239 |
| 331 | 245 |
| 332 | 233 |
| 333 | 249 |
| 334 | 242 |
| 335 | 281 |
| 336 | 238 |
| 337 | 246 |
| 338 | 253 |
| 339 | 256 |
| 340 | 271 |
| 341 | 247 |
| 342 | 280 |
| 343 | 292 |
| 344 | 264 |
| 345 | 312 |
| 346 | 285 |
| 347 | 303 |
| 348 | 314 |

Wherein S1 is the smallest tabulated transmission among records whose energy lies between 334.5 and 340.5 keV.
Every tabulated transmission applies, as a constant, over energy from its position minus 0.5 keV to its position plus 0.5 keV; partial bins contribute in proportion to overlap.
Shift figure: 238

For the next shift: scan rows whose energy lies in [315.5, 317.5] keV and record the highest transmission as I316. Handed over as 276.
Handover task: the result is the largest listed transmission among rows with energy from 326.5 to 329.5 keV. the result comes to 253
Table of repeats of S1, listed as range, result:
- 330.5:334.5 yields 233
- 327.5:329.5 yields 246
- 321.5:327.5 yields 244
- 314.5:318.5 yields 258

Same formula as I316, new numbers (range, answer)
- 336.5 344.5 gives 292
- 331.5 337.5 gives 281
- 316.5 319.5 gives 284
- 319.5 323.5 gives 287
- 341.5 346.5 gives 312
